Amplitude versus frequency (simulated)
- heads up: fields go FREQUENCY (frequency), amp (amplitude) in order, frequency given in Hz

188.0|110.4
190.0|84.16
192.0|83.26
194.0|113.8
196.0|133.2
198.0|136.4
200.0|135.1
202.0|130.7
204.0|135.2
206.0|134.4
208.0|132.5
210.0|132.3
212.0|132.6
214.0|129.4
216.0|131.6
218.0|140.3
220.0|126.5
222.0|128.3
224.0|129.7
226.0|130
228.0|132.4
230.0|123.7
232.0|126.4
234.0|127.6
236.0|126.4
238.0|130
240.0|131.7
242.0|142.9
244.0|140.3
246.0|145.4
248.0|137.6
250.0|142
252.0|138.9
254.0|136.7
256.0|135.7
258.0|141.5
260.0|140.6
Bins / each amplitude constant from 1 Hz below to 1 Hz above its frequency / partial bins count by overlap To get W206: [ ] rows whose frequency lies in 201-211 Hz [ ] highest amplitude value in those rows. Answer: 135.2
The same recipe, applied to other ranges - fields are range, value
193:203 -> 136.4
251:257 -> 138.9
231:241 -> 131.7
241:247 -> 145.4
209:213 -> 132.6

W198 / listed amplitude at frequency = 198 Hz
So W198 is 136.4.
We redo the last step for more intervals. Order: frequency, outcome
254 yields 136.7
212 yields 132.6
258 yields 141.5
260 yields 140.6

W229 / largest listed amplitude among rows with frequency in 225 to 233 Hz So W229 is 132.4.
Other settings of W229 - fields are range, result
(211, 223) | 140.3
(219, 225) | 129.7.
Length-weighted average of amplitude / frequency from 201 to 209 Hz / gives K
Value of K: 133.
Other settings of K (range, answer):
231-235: 127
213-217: 130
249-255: 139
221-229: 130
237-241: 131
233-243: 132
